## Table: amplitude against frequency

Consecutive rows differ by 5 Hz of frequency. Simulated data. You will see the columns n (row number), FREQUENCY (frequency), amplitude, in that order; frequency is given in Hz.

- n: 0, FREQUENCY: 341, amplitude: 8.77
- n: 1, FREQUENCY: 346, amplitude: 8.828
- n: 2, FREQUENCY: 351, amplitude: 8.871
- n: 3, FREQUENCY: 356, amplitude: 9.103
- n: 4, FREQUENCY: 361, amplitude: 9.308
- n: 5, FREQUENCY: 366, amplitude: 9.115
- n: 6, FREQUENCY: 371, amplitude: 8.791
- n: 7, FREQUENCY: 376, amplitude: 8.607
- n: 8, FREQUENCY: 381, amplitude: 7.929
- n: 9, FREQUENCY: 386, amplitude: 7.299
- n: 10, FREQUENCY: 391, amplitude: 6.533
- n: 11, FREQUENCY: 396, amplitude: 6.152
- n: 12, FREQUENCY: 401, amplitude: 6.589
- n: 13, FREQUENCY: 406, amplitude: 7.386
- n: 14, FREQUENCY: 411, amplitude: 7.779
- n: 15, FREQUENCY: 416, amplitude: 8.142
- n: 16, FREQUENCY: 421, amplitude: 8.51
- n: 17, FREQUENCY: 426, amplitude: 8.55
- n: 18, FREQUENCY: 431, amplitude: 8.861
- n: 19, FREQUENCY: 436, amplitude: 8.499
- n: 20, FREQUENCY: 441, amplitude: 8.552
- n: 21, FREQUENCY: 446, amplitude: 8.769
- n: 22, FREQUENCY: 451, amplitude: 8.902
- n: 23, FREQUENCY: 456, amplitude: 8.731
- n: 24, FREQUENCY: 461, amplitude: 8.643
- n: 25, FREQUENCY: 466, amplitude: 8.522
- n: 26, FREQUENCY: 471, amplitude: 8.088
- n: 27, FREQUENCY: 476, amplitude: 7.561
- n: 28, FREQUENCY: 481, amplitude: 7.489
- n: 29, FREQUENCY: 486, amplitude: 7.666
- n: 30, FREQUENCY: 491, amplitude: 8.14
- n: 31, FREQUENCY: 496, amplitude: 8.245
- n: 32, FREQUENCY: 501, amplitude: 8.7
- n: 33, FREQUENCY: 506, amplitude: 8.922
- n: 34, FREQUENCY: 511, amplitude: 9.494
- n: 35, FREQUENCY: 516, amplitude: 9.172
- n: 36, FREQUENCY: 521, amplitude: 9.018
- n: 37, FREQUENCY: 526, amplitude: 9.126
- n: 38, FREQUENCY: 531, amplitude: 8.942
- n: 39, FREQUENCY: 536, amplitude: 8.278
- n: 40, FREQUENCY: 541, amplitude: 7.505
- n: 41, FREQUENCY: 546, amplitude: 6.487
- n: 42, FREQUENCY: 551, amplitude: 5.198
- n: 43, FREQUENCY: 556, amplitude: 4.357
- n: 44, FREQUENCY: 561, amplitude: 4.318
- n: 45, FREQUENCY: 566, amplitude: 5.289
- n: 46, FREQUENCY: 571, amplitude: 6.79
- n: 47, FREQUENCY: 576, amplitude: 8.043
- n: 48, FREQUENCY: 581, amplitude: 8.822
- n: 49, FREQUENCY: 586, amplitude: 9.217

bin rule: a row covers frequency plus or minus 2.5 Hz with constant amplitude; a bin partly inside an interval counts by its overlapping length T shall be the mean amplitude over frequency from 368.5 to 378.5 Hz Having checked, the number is 8.7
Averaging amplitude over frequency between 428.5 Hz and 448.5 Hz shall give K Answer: 8.67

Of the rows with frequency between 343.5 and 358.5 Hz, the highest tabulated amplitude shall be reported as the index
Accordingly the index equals 9.103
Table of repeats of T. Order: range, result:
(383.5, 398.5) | 6.66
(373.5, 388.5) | 7.95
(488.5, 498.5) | 8.19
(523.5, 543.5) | 8.46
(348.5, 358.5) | 8.99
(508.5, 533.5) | 9.15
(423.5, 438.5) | 8.64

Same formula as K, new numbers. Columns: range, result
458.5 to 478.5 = 8.2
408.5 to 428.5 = 8.25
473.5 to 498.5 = 7.82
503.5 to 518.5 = 9.2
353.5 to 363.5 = 9.21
